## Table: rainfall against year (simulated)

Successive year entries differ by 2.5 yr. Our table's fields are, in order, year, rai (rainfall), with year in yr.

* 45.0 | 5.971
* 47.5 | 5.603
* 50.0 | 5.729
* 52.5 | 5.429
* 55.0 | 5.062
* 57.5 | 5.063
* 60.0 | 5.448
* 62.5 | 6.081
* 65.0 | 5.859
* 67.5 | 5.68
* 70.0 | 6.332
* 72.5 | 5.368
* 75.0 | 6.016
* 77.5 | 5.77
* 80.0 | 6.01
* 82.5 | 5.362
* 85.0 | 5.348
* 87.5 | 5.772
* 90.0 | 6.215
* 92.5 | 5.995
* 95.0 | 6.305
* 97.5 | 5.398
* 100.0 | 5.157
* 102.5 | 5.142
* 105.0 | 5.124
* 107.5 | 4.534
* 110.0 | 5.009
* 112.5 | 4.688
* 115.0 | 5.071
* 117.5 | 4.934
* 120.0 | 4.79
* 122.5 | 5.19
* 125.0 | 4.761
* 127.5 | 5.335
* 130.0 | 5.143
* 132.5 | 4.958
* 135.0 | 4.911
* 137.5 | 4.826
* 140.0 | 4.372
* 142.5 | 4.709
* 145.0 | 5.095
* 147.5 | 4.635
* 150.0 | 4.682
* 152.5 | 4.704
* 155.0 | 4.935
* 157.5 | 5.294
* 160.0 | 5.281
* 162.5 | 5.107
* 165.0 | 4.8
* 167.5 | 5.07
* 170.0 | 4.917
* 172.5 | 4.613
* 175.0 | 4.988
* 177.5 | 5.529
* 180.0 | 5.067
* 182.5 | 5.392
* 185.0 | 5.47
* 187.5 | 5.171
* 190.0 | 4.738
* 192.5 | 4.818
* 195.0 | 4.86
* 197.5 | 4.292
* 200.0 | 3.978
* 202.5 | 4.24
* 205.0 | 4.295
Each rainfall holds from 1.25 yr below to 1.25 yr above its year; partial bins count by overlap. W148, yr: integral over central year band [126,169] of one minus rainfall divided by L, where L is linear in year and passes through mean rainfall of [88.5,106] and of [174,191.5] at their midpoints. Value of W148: 3.51 yr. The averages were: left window 5.63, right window 5.19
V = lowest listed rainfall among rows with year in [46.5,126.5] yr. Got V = 4.534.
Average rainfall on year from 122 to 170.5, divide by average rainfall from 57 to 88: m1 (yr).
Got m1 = 0.86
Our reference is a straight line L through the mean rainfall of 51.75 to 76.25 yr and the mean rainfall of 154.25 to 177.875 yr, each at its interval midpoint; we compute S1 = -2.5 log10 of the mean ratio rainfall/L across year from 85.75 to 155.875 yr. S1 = 0.05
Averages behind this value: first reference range 5.64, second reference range 5.04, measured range 5.09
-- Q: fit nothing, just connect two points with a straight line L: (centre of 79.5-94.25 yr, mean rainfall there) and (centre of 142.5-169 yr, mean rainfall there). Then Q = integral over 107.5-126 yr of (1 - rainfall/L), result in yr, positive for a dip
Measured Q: 1.8 yr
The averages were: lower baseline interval 5.79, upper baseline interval 4.95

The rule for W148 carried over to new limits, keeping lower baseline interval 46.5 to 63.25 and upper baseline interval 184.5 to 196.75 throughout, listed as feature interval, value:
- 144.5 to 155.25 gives 0.7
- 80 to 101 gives -1.5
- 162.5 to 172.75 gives 0.3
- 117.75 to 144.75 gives 1.4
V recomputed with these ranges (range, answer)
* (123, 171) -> 4.372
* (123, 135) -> 4.761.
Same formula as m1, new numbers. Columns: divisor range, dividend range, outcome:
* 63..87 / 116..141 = 0.86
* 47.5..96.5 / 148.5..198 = 0.87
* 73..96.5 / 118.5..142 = 0.84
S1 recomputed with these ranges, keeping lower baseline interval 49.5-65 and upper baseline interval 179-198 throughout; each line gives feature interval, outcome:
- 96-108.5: 0.045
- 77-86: -0.043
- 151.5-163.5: 0.010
